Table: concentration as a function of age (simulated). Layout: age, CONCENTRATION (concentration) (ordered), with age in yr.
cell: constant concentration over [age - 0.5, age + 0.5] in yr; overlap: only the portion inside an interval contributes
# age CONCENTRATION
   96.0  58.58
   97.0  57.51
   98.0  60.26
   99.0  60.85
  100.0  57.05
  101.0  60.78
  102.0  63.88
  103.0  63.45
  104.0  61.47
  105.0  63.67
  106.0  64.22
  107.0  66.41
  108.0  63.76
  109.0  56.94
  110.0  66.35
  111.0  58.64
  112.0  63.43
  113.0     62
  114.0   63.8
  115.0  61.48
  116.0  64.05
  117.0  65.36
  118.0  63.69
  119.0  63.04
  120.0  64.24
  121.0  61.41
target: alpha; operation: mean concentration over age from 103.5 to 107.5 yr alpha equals 63.9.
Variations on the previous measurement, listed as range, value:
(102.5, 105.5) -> 62.9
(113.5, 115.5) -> 62.6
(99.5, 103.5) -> 61.3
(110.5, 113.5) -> 61.4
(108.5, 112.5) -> 61.3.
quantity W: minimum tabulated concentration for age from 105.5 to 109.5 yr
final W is 56.94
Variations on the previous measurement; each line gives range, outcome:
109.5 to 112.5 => 58.64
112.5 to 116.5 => 61.48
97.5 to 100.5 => 57.05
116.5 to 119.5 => 63.04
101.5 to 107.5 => 61.47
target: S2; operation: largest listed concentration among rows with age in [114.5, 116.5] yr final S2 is 64.05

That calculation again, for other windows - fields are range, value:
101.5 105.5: 63.88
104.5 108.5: 66.41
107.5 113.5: 66.35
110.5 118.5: 65.36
